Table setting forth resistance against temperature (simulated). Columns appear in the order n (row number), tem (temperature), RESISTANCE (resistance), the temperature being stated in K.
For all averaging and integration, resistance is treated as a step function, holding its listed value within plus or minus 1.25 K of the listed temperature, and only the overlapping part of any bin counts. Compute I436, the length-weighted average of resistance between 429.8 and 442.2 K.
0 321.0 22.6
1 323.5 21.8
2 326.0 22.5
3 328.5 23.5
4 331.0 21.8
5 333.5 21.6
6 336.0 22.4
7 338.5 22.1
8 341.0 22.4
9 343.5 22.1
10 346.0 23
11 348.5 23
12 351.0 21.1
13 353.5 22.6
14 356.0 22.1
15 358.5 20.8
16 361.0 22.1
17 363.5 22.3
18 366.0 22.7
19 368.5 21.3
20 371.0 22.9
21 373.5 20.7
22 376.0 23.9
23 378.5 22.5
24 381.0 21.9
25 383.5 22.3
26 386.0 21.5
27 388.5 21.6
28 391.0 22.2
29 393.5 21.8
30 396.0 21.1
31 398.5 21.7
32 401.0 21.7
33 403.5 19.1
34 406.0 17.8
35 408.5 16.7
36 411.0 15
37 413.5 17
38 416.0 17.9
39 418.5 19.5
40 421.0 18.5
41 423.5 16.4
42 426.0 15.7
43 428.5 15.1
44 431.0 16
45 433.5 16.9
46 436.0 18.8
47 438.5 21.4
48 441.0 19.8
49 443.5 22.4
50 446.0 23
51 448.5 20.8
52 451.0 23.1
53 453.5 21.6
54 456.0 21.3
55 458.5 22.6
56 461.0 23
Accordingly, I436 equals 18.6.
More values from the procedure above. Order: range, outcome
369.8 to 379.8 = 22.5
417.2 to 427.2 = 17.5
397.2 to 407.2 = 20.1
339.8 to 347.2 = 22.5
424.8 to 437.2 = 16.5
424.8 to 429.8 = 15.4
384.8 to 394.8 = 21.8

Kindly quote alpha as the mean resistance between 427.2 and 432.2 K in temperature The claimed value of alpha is 15.5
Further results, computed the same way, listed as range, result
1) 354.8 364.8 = 21.8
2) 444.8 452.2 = 22.3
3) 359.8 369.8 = 22.1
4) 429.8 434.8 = 16.5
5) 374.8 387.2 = 22.4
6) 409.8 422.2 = 17.6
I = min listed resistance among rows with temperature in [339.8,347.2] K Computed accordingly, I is 22.1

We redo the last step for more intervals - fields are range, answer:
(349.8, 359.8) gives 20.8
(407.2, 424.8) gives 15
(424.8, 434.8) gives 15.1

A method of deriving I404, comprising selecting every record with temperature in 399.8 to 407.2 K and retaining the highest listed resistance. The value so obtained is 21.7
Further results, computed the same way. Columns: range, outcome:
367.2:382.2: 23.9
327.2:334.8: 23.5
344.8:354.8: 23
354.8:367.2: 22.7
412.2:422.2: 19.5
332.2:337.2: 22.4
